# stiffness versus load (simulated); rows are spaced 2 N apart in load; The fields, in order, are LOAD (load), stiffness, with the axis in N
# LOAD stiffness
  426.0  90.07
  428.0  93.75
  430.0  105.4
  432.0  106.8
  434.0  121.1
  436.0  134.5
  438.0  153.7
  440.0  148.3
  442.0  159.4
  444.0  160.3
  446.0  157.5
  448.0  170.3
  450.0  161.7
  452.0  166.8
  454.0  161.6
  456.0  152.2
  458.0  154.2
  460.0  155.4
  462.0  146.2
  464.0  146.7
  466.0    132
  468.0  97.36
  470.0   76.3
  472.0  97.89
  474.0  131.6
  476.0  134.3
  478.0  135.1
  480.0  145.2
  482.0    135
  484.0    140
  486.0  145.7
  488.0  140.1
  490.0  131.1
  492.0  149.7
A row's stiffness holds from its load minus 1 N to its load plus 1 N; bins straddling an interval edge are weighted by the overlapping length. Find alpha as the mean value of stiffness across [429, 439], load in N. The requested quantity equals 124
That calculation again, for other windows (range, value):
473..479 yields 134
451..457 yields 160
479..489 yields 141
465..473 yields 101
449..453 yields 164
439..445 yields 156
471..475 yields 115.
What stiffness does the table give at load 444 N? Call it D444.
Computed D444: 160.3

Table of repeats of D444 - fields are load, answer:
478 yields 135.1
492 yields 149.7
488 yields 140.1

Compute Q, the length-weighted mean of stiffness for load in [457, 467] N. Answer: 147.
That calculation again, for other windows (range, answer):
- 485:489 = 143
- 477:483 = 138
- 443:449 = 163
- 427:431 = 99.6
